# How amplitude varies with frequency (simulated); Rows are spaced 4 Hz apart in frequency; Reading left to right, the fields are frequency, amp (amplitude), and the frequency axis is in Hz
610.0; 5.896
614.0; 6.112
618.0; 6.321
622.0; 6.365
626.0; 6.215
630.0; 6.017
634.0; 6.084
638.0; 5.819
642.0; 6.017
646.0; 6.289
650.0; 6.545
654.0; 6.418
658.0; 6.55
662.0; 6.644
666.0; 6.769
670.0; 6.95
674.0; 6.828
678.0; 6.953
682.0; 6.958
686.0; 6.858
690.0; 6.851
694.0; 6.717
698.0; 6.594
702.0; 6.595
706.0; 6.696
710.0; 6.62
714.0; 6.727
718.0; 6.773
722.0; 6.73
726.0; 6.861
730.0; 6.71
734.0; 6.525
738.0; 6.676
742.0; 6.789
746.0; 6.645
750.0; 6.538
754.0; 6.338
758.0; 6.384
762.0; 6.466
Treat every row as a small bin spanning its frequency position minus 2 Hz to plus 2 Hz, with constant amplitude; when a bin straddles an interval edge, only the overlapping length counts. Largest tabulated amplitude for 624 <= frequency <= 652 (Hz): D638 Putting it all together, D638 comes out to 6.545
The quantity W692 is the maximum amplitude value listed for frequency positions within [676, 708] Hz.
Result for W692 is 6.958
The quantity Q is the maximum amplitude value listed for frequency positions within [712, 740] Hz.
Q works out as 6.861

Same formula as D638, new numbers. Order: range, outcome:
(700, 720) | 6.773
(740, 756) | 6.789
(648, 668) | 6.769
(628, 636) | 6.084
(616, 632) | 6.365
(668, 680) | 6.953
